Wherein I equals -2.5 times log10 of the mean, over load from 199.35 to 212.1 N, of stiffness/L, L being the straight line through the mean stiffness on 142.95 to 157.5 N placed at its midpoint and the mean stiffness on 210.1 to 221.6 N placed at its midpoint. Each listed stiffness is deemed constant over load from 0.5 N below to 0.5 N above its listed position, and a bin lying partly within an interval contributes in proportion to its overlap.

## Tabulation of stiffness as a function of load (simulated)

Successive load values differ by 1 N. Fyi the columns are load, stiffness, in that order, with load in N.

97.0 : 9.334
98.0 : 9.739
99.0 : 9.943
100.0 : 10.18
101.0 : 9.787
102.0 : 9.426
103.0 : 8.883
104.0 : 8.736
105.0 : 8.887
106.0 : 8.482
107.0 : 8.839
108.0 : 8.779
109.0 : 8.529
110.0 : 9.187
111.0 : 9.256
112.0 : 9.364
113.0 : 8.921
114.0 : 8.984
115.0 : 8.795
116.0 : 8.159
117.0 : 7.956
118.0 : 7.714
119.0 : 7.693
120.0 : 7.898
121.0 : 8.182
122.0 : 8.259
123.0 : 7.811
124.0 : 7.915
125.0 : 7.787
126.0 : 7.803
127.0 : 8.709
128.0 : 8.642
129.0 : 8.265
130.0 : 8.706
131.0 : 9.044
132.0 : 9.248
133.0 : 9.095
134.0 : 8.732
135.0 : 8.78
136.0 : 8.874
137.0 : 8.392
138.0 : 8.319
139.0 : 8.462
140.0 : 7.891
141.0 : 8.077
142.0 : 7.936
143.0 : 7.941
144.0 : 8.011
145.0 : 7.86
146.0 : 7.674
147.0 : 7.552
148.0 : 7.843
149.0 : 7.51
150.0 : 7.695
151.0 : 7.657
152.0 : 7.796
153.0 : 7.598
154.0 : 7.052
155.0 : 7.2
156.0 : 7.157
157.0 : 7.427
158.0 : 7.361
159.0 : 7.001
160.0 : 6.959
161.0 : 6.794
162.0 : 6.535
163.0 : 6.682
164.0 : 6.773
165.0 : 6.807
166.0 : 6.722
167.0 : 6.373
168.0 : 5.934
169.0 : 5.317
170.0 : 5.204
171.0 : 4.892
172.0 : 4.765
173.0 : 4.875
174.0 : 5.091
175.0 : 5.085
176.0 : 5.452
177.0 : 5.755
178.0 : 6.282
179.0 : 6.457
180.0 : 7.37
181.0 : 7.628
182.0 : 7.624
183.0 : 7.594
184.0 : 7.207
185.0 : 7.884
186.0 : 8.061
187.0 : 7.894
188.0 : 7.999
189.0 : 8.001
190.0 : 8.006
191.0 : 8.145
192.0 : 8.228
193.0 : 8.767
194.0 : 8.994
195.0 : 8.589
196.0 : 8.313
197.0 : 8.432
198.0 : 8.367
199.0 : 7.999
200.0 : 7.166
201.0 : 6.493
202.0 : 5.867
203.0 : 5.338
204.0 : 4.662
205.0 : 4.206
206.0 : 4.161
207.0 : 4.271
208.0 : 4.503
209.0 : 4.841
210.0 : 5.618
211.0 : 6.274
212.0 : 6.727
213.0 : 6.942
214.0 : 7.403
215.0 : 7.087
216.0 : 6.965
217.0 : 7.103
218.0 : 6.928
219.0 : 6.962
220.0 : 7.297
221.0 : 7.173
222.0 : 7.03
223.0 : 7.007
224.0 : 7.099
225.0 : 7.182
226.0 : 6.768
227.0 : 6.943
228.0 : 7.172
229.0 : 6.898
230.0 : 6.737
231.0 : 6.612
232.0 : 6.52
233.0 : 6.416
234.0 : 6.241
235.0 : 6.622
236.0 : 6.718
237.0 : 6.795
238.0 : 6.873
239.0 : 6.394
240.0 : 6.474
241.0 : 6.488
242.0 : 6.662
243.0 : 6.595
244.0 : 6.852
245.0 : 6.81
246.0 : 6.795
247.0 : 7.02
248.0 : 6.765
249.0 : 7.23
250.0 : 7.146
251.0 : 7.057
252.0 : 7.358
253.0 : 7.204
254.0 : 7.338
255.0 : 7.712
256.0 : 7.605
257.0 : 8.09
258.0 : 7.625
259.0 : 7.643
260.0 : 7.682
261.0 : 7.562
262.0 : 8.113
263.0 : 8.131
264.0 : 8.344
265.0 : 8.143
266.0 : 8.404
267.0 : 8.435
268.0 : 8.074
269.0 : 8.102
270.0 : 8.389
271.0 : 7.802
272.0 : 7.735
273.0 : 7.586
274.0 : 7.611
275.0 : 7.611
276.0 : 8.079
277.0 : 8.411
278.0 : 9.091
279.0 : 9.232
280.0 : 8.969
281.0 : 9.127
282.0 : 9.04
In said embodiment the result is 0.29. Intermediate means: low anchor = 7.59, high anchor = 6.94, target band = 5.38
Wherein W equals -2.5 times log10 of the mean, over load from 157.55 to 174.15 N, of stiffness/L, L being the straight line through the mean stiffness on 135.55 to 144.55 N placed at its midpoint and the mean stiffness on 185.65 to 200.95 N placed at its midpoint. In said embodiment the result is 0.31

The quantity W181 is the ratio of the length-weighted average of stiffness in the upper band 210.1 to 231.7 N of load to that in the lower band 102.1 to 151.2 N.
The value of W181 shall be 0.8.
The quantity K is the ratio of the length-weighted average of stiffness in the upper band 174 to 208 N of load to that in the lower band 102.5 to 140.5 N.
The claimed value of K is 0.8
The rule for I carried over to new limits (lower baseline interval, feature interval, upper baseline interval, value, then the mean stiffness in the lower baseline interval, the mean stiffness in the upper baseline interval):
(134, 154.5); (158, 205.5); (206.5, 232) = 0.069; 7.97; 6.62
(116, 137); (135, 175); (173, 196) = 0.117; 8.35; 7.34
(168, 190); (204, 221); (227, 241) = 0.091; 6.52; 6.66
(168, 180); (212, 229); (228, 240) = -0.109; 5.49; 6.64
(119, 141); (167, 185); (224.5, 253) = 0.255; 8.4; 6.8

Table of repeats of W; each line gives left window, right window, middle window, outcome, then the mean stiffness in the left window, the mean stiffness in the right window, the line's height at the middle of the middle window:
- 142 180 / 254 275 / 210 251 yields 0.104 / 6.7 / 7.92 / 7.52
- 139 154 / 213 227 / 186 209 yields 0.047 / 7.79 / 7.07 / 7.29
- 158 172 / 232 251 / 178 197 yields -0.226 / 6.29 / 6.72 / 6.42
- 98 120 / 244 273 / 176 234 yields 0.168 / 8.88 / 7.64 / 8.08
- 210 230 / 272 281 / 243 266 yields 0.048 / 6.96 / 8.34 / 7.8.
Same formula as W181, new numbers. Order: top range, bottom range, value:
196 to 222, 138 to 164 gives 0.85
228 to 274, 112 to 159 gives 0.90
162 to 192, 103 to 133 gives 0.78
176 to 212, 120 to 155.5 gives 0.85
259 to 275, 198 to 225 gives 1.26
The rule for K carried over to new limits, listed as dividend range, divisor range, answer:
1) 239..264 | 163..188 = 1.13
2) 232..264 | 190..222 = 1.05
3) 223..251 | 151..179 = 1.07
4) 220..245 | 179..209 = 0.95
